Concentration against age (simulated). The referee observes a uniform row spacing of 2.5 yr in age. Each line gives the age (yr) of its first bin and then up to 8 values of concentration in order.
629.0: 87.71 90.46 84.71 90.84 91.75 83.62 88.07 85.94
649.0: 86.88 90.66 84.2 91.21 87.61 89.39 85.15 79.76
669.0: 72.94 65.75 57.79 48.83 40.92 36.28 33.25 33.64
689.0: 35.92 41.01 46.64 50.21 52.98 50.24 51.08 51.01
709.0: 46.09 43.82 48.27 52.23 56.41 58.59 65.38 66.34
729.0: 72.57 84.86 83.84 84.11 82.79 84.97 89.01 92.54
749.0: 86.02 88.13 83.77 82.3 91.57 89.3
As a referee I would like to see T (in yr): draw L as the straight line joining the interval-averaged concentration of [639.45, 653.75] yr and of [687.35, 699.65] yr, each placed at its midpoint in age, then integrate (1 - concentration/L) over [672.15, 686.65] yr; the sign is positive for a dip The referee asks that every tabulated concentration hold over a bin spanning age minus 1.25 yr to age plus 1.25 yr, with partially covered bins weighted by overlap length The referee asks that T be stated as 3.64 yr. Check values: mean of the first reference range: 87.1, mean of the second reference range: 44.6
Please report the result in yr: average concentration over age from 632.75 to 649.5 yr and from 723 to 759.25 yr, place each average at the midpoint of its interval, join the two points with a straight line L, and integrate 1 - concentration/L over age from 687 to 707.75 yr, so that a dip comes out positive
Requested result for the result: 9.2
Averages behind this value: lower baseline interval 87.4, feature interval 46.9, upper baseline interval 82.4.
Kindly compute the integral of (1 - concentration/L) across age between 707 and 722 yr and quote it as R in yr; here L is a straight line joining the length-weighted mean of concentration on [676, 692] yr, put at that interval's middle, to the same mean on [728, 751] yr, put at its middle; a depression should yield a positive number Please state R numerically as 3.1 yr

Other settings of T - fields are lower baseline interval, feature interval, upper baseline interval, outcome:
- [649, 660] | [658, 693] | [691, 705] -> 6.8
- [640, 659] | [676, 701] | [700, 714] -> 7.5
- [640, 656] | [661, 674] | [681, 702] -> -1.7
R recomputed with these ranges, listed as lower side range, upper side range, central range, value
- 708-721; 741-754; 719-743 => -2.1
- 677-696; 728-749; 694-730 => 3.9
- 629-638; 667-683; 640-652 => -1.3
